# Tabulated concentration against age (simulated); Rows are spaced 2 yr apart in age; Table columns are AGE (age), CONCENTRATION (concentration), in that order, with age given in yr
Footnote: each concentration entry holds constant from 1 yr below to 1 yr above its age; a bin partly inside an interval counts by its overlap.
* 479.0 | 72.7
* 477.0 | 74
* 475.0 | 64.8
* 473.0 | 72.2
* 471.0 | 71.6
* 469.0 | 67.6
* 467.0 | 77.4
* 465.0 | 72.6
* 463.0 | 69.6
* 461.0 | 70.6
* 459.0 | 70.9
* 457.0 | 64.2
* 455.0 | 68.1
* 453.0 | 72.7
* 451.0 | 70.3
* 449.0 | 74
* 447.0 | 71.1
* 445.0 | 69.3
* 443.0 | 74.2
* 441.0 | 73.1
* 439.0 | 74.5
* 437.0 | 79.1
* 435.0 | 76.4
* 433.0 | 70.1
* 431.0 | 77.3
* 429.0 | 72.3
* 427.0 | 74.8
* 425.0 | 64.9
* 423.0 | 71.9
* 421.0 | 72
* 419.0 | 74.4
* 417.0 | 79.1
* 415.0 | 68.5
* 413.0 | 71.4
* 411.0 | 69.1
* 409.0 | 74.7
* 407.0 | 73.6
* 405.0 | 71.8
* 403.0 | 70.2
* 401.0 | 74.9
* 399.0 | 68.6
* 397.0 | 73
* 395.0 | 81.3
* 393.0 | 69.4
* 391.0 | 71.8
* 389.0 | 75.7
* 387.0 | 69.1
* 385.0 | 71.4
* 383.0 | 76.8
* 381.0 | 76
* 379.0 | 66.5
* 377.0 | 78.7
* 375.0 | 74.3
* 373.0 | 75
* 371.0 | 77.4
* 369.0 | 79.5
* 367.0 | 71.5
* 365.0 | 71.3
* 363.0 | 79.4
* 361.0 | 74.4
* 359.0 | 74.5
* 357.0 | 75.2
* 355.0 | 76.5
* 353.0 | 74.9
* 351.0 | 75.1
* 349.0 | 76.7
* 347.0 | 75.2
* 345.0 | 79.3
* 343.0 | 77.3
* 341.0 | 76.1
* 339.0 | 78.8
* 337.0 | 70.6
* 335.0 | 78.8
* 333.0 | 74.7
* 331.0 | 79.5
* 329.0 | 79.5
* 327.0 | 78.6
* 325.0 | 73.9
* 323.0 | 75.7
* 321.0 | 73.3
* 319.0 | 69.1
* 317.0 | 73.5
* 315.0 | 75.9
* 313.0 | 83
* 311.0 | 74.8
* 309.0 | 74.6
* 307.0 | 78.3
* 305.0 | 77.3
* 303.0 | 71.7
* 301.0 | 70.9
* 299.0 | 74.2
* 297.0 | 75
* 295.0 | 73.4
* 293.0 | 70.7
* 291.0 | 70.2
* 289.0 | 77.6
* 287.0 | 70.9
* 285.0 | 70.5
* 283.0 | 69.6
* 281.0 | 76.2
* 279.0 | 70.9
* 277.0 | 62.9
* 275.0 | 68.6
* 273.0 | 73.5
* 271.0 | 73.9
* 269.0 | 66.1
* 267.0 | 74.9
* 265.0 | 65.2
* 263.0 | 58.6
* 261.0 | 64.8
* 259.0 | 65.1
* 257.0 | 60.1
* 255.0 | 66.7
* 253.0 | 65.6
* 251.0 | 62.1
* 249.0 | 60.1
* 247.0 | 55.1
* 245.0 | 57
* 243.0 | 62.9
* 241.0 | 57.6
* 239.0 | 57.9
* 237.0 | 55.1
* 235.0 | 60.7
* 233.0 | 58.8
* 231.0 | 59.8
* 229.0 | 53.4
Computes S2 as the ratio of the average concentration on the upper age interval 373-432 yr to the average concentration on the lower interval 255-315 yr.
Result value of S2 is 1.02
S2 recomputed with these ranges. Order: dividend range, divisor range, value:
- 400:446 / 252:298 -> 1.05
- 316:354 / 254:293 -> 1.10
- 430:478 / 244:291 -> 1.08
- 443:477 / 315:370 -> 0.93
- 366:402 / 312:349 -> 0.97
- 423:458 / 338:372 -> 0.95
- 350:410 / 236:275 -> 1.17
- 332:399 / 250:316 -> 1.06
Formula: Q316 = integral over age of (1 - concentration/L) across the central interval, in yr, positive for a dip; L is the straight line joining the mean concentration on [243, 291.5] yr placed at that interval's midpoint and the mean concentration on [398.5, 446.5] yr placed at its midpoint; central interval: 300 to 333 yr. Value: -3.3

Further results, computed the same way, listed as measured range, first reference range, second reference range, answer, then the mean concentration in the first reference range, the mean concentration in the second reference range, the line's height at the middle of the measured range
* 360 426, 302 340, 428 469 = 0.52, 75.9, 72.3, 73.8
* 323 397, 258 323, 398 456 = -3.32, 71.8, 72.5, 72.1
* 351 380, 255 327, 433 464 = -1.31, 71.6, 71.8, 71.7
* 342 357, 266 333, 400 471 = -0.67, 73.6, 72.2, 73.1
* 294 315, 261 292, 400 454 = -1.49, 69.8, 72.8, 70.4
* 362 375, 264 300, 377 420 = -0.56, 71.3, 72.9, 72.5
